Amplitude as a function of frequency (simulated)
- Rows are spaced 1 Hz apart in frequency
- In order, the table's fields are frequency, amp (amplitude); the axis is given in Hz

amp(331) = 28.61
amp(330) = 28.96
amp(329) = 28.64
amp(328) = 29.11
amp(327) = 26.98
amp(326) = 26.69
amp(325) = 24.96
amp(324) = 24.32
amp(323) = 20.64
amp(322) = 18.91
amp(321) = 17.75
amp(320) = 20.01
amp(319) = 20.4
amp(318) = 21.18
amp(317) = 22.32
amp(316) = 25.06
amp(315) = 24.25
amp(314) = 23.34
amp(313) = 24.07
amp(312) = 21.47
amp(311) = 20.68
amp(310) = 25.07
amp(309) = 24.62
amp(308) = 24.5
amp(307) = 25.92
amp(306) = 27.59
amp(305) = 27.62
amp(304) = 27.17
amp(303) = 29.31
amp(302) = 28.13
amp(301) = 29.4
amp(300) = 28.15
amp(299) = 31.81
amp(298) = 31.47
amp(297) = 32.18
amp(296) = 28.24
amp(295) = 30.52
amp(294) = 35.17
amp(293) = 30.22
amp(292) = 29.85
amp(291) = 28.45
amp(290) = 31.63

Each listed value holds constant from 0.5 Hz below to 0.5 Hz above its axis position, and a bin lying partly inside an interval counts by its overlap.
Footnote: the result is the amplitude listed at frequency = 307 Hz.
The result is 25.92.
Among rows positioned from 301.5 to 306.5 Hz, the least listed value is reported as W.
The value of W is 27.17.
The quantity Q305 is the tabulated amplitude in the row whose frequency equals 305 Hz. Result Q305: 27.62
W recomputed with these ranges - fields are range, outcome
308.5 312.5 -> 20.68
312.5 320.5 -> 20.01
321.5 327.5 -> 18.91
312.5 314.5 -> 23.34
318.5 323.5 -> 17.75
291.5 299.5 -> 28.24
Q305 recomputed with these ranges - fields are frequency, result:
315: 24.25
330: 28.96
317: 22.32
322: 18.91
